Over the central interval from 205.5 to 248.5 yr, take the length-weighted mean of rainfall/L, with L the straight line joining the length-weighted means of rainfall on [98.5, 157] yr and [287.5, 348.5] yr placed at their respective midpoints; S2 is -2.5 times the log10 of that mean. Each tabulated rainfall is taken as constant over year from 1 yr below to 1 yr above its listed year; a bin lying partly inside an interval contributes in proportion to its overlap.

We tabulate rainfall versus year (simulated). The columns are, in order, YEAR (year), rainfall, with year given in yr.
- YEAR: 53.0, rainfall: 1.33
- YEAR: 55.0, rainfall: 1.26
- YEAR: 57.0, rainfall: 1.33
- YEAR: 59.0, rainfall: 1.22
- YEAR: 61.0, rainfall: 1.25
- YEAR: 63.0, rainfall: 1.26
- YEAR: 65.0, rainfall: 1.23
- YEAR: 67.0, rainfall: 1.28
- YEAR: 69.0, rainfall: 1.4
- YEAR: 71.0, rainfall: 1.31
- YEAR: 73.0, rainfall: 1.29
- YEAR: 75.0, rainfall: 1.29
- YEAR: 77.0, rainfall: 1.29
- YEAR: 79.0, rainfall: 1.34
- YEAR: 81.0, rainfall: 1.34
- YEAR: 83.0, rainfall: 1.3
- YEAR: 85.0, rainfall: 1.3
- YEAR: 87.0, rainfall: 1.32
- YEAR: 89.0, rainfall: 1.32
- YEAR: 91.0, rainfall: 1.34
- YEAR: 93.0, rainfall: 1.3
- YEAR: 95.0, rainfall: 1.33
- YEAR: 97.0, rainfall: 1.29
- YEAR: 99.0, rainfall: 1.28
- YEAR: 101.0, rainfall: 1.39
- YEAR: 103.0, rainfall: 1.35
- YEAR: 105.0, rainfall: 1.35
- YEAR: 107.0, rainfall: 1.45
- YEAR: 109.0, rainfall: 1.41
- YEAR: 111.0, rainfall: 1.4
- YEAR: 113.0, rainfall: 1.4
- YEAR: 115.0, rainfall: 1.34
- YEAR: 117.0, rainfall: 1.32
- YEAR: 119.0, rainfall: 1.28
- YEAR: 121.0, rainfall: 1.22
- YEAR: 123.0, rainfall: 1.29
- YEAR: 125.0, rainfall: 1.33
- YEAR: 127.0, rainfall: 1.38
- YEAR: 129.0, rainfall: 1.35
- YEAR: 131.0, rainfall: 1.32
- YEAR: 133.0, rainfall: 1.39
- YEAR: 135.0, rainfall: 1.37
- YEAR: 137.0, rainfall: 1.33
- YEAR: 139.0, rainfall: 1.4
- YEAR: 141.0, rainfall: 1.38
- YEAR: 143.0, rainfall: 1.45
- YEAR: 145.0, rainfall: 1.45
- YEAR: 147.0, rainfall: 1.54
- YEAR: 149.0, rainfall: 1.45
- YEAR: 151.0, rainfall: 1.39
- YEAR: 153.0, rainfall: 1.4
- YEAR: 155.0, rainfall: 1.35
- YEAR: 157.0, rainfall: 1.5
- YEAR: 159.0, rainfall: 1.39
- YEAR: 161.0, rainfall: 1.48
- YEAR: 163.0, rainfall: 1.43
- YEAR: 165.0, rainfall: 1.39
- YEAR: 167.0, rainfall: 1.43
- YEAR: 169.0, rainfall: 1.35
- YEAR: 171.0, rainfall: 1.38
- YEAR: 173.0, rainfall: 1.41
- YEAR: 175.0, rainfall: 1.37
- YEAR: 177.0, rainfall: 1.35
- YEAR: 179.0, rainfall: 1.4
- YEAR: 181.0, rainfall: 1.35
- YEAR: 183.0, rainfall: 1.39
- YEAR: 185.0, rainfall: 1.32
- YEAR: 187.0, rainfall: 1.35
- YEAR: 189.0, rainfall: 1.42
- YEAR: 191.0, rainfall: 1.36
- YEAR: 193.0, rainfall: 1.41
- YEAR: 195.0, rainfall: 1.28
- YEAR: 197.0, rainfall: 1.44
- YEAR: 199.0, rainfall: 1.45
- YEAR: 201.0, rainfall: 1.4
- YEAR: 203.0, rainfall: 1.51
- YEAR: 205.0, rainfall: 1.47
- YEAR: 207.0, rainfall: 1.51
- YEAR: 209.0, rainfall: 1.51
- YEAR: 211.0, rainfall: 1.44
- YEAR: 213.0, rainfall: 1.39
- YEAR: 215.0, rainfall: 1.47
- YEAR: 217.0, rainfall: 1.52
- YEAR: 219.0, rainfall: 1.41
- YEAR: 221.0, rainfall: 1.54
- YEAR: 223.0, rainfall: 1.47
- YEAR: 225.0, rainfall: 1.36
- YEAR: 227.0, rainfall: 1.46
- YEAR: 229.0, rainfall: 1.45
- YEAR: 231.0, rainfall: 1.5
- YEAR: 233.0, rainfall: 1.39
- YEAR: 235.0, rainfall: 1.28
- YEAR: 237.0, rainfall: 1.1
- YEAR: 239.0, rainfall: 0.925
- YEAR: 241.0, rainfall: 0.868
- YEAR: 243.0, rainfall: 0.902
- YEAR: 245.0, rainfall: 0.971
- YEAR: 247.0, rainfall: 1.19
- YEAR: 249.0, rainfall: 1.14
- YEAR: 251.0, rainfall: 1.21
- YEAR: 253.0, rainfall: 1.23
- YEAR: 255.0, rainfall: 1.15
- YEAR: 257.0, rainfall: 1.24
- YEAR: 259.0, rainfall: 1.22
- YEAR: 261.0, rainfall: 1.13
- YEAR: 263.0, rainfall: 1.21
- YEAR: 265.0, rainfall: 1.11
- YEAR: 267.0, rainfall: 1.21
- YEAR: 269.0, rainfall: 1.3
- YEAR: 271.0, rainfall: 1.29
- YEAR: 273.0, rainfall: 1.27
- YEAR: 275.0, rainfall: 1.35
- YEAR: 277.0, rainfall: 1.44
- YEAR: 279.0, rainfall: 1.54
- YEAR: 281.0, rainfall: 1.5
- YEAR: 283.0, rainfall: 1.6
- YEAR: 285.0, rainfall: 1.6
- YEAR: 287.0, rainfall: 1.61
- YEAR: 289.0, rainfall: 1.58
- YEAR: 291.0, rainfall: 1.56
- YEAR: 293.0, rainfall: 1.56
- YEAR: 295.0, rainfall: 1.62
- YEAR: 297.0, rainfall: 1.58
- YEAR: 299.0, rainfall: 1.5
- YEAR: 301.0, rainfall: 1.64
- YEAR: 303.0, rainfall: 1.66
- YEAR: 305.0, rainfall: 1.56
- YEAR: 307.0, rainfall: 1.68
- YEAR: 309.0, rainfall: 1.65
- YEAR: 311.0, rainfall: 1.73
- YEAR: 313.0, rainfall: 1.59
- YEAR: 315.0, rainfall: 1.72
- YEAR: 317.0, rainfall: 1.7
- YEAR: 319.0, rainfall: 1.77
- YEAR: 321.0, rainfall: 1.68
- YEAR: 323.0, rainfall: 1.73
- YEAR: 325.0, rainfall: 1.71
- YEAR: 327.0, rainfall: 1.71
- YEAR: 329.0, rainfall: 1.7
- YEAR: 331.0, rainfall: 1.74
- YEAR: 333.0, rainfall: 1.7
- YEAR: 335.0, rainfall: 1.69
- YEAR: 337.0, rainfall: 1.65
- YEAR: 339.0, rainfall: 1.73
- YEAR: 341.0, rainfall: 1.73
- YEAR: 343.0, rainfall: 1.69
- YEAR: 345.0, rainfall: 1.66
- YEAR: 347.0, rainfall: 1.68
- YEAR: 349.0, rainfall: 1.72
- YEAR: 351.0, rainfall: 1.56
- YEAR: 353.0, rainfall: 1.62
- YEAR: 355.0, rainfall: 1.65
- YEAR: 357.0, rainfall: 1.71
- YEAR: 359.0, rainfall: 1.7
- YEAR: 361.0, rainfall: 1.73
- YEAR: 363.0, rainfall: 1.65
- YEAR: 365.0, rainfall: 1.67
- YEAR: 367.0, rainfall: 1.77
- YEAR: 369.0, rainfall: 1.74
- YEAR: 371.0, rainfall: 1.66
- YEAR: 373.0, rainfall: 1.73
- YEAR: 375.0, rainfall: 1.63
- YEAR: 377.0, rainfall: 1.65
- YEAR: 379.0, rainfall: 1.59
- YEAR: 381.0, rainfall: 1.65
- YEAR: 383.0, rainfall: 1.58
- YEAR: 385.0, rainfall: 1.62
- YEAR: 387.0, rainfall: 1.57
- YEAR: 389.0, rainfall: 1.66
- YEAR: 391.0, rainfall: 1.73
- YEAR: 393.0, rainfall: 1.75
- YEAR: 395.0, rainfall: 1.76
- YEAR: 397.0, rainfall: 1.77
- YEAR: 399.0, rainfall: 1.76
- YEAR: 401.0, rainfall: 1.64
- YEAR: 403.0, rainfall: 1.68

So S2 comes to 0.16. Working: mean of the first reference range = 1.37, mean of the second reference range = 1.66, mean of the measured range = 1.32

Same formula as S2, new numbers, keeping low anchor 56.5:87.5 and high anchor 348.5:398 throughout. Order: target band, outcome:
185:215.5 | 0.03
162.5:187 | 0.04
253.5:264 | 0.27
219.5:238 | 0.07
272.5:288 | 0.04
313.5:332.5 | -0.07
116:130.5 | 0.04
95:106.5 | 0.00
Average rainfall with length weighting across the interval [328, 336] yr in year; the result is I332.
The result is 1.71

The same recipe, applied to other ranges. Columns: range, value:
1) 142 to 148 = 1.48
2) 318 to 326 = 1.72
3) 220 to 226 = 1.46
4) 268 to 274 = 1.29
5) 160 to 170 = 1.42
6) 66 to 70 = 1.34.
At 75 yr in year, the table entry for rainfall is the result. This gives 1.29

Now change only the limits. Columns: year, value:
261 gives 1.13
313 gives 1.59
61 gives 1.25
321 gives 1.68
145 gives 1.45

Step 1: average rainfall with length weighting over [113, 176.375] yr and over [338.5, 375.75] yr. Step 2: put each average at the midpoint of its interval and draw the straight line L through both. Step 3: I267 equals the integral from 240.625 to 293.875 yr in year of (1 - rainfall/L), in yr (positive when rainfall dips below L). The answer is 8.9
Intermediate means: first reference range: 1.38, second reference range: 1.69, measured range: 1.3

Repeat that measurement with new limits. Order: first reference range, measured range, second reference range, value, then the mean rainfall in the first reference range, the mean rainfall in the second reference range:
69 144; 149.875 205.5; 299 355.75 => 1.9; 1.34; 1.68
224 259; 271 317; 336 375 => -4.6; 1.2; 1.69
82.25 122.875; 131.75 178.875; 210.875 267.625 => -3.7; 1.33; 1.26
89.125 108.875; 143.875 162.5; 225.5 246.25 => -2.3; 1.34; 1.19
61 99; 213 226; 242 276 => -2.6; 1.31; 1.18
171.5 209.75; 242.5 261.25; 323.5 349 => 4.7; 1.4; 1.7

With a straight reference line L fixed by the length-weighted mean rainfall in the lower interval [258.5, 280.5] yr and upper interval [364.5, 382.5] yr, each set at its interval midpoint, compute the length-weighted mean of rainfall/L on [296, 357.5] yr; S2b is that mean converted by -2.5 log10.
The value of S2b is -0.120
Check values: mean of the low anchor 1.29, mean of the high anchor 1.67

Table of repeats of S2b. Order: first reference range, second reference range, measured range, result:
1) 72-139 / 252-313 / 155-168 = -0.047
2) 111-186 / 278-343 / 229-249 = 0.317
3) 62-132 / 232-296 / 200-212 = -0.134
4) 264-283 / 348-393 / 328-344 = -0.101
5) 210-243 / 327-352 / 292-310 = -0.026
